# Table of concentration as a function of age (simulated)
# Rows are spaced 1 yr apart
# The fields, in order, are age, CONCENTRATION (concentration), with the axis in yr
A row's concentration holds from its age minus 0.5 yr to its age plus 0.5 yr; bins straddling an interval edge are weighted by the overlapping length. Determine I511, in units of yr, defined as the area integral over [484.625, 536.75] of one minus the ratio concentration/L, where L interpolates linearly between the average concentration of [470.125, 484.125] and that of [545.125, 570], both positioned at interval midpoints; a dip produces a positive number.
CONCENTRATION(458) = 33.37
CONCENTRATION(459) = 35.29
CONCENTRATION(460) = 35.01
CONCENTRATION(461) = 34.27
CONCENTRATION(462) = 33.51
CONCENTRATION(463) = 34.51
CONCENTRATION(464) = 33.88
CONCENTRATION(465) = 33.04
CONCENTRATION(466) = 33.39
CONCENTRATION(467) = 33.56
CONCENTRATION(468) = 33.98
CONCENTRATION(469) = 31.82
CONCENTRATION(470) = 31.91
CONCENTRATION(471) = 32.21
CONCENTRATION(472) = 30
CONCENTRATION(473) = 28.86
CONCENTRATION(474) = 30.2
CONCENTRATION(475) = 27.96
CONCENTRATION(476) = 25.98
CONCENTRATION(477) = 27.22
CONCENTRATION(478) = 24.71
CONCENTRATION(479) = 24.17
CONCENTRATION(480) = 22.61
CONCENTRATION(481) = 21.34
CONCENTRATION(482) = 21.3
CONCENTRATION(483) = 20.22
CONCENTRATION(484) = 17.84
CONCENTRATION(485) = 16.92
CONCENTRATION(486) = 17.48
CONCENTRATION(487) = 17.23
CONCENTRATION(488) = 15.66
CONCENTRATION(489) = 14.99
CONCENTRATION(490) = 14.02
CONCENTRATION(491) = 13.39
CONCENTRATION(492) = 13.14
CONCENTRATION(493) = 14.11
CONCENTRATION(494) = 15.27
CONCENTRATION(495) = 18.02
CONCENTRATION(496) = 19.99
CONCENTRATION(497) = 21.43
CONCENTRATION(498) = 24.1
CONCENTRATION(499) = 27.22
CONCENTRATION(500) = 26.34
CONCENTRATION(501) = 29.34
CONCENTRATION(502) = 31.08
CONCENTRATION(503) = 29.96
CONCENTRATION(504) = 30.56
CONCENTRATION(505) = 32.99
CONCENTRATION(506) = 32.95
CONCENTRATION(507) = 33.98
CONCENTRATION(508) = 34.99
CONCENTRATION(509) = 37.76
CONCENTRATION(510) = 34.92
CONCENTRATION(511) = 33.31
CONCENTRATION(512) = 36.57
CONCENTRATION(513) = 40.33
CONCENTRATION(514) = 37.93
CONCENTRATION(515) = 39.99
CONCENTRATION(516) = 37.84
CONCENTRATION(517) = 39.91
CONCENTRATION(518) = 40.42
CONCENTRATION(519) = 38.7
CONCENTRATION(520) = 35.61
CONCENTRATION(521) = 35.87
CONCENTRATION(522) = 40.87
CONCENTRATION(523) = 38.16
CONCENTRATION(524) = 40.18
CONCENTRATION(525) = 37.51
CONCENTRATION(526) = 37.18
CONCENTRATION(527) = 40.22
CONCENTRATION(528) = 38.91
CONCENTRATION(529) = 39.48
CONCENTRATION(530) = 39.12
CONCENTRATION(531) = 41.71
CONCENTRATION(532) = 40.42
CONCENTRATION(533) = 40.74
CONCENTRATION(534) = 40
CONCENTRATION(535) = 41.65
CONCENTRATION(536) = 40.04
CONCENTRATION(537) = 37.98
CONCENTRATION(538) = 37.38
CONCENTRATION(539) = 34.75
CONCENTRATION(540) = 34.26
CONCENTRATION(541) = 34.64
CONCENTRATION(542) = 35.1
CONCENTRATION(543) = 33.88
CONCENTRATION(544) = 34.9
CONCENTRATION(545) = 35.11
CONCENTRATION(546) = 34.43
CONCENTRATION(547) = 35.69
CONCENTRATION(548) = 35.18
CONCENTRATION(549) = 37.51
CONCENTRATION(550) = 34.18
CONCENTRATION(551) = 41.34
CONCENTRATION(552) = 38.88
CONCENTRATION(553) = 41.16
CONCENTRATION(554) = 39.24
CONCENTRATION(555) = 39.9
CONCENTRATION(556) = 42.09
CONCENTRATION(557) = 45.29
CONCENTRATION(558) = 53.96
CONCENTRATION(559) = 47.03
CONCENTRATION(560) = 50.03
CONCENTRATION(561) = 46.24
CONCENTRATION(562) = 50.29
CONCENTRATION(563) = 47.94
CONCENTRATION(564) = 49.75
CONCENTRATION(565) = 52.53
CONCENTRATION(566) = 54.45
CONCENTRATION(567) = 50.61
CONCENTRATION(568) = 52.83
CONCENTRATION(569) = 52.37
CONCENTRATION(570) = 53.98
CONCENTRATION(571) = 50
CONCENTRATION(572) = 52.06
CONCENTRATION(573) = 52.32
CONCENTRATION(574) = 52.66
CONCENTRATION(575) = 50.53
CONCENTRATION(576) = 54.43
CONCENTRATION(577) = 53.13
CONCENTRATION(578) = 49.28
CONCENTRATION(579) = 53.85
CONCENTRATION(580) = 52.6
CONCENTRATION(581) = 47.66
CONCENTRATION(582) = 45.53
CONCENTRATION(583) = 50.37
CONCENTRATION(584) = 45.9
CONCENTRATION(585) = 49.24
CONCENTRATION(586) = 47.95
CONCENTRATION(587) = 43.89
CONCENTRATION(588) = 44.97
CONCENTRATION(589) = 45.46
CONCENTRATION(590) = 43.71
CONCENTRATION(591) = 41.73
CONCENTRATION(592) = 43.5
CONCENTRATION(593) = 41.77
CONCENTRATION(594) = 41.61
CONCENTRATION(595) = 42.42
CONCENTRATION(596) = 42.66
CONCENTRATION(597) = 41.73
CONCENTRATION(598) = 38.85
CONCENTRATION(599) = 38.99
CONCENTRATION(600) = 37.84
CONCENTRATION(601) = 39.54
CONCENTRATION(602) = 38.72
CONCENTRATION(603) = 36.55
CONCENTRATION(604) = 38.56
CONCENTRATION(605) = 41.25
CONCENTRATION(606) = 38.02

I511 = 4.40 yr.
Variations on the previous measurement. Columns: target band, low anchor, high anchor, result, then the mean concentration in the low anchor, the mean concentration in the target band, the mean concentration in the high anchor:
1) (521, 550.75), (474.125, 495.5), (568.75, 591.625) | -2.2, 19.4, 37.6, 49.2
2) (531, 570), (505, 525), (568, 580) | 3.7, 37.3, 42.1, 52.3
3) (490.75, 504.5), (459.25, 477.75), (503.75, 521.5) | 4.9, 31.7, 22.6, 36.5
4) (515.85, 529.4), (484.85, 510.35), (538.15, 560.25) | -3.3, 23.8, 38.6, 38.9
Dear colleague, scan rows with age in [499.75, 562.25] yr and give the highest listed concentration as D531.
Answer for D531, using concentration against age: 53.96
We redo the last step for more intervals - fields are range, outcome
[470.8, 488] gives 32.21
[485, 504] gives 31.08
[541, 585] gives 54.45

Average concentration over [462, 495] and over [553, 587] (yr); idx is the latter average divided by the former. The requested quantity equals 2.0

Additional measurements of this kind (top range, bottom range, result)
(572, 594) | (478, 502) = 2.43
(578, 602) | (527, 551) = 1.19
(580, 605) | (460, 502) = 1.74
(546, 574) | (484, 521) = 1.66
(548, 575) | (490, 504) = 2.16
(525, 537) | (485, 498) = 2.40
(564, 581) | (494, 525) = 1.57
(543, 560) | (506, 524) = 1.07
